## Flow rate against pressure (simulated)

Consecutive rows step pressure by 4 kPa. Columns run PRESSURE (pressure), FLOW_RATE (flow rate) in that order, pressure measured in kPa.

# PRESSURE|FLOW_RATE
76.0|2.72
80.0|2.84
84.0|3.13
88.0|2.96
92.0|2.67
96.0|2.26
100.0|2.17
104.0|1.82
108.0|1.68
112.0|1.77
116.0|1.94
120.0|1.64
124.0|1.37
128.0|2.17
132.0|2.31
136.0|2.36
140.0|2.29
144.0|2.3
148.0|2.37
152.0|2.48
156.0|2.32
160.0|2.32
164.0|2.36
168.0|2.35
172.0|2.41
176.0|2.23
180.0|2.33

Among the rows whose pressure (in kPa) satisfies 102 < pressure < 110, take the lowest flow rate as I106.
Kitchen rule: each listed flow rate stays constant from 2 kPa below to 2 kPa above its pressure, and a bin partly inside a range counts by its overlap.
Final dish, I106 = 1.68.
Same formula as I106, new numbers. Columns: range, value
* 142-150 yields 2.3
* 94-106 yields 1.82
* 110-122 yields 1.64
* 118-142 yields 1.37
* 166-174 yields 2.35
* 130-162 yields 2.29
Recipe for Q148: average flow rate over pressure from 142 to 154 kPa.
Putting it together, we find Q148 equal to 2.38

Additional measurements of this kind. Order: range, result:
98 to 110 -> 1.89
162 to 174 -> 2.37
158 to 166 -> 2.34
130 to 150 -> 2.33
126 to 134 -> 2.24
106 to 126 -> 1.68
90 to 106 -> 2.23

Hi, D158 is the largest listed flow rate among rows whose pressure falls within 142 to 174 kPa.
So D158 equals 2.48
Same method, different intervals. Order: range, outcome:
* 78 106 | 3.13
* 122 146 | 2.36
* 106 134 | 2.31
